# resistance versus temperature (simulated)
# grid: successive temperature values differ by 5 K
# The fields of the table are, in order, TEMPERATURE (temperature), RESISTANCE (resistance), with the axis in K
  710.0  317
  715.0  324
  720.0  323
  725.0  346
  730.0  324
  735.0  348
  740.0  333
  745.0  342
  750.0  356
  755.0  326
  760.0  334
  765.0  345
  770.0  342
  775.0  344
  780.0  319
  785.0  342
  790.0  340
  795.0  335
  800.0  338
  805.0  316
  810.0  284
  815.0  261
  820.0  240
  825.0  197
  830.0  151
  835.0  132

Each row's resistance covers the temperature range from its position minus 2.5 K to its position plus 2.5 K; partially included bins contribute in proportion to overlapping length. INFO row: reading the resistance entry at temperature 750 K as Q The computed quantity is 356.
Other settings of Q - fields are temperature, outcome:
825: 197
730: 324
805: 316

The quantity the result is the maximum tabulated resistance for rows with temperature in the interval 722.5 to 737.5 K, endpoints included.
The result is 348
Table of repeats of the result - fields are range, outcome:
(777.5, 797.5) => 342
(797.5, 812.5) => 338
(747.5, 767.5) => 356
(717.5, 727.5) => 346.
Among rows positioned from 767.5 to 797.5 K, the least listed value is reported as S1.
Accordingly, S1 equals 319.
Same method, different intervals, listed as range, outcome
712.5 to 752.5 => 323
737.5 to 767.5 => 326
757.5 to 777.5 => 334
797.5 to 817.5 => 261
